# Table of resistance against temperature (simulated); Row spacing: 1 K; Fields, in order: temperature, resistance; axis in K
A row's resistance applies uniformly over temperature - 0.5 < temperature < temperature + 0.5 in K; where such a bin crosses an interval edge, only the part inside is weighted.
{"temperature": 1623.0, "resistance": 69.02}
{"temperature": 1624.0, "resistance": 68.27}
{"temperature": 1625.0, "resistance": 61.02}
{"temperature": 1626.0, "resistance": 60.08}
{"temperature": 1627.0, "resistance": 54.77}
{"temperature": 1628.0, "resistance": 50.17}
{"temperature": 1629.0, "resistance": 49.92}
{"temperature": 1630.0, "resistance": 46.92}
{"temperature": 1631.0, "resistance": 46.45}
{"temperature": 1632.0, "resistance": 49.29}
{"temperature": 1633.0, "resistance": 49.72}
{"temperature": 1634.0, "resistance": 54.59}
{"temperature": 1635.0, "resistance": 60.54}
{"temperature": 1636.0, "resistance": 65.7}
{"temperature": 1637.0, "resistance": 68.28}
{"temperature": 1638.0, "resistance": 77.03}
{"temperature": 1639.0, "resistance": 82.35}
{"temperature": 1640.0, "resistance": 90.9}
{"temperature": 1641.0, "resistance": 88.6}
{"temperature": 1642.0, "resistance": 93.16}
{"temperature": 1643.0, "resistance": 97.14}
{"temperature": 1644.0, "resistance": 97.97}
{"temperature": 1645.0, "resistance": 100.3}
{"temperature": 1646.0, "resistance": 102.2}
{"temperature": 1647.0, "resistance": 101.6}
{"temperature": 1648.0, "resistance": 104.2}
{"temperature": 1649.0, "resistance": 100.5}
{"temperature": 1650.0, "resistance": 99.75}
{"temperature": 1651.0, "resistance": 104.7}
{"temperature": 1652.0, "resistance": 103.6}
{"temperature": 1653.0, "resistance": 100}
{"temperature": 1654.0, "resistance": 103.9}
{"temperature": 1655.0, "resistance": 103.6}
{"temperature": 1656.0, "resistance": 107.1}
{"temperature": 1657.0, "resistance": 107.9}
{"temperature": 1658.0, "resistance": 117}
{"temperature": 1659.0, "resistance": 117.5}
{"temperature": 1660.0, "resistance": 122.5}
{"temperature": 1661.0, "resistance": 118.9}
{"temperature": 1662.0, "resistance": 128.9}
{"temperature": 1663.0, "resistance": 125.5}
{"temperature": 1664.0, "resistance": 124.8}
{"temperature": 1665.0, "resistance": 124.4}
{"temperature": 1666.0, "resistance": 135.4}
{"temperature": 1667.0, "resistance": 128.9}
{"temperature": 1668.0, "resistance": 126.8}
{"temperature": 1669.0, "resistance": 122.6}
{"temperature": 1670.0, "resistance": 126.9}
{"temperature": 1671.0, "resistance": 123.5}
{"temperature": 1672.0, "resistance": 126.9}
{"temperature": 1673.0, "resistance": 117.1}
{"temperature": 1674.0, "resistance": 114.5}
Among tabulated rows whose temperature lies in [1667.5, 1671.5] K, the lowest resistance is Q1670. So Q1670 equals 122.6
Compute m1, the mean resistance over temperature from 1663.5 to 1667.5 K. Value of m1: 128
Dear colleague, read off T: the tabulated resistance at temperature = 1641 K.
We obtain 88.6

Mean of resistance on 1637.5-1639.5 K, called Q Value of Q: 79.7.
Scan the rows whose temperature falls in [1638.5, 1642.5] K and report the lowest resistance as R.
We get 82.35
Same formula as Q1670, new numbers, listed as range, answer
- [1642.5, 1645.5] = 97.14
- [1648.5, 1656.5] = 99.75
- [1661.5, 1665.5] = 124.4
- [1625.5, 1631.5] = 46.45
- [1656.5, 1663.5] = 107.9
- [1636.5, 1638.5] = 68.28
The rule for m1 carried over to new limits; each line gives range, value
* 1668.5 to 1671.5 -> 124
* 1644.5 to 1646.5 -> 101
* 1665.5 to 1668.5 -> 130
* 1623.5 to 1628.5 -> 58.9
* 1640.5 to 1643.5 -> 93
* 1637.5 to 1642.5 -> 86.4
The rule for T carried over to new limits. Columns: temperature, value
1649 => 100.5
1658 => 117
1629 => 49.92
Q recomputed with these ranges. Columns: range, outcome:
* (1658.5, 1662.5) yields 122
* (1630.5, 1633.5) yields 48.5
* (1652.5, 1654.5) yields 102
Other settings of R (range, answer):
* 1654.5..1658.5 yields 103.6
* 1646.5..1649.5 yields 100.5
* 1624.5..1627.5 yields 54.77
